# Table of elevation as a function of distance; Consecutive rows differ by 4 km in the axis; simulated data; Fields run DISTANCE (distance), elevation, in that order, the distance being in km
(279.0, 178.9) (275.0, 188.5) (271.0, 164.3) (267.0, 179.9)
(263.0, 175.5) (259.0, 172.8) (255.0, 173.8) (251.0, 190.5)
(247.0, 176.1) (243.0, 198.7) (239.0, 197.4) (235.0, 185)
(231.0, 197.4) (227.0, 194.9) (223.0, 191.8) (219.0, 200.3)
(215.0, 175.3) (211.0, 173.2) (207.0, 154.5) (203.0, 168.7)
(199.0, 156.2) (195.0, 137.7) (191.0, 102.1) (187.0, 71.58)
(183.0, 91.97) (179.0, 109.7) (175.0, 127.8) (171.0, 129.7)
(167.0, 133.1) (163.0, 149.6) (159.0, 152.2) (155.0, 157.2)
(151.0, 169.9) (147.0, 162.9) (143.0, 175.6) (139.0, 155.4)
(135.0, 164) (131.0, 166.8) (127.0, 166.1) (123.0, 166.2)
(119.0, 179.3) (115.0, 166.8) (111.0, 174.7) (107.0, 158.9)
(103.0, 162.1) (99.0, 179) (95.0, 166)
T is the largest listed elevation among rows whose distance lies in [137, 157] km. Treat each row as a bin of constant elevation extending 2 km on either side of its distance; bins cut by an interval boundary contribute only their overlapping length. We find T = 175.6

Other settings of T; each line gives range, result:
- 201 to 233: 200.3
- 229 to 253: 198.7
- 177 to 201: 156.2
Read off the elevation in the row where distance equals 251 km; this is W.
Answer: 190.5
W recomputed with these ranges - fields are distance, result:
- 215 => 175.3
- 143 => 175.6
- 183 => 91.97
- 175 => 127.8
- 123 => 166.2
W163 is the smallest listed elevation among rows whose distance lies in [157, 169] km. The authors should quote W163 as 133.1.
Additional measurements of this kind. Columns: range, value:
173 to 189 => 71.58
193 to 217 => 137.7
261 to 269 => 175.5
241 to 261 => 172.8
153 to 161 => 152.2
